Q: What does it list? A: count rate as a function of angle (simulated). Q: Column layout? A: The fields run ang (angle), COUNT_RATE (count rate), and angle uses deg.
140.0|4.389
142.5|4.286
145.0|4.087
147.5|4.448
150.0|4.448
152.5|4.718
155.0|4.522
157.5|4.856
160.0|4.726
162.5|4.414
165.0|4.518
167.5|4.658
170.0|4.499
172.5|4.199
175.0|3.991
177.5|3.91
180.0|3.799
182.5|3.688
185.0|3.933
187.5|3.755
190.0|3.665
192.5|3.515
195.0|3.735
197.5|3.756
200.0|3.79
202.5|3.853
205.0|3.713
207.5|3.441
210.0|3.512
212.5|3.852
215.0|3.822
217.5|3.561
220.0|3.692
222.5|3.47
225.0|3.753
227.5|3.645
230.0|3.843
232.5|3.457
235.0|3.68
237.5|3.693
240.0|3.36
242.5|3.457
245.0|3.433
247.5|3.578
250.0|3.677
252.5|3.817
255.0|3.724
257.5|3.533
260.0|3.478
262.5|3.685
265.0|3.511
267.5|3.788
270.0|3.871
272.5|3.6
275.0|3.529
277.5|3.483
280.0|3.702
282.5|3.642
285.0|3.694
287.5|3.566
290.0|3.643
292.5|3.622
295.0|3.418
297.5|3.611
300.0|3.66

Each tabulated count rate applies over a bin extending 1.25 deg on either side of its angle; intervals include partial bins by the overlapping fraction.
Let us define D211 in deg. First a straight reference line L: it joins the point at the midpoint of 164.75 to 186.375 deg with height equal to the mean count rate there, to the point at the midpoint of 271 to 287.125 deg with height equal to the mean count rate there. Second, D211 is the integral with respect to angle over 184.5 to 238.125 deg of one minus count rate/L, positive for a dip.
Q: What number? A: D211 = 3.5 deg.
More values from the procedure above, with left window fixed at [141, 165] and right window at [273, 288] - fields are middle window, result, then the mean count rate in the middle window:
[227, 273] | 2.3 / 3.62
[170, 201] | 3.2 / 3.84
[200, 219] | 1.9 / 3.69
